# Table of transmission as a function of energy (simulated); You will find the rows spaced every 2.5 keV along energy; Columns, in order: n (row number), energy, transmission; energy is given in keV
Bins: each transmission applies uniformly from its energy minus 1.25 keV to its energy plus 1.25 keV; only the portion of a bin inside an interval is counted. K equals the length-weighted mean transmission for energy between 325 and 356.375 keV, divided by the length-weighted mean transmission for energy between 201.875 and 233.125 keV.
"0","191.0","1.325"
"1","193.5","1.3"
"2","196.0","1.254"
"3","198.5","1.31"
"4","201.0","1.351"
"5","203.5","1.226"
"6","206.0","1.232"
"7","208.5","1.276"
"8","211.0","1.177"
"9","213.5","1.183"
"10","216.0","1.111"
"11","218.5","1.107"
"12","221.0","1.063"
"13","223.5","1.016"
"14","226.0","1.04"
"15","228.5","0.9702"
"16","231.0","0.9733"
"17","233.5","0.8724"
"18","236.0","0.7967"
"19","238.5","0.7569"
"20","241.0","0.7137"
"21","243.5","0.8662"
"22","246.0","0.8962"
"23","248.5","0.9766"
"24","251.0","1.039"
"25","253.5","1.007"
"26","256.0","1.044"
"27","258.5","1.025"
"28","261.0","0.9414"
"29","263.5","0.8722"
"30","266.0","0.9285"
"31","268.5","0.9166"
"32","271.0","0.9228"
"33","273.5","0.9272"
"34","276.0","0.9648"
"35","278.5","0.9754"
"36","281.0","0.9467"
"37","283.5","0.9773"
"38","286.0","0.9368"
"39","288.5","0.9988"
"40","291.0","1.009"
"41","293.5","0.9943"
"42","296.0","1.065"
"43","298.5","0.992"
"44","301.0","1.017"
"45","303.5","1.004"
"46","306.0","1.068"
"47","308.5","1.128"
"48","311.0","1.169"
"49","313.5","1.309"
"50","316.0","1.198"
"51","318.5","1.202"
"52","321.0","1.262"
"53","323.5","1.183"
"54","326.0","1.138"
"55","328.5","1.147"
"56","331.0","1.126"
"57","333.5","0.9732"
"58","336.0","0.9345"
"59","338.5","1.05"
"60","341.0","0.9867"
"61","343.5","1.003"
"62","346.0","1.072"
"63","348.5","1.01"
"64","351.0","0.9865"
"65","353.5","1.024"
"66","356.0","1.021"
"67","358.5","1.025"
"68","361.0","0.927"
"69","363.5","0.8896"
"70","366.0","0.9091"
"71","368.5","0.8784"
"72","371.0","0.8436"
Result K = 0.93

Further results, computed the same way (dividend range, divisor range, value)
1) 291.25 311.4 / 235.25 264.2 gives 1.15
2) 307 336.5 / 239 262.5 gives 1.23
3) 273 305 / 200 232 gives 0.87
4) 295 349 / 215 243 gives 1.16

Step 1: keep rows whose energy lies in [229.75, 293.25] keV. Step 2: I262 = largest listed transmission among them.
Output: 1.044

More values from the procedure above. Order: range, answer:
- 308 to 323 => 1.309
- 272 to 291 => 1.009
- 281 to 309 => 1.128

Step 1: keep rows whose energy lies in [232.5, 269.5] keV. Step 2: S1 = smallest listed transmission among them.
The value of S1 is 0.7137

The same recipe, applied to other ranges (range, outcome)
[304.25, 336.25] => 0.9345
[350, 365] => 0.8896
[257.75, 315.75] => 0.8722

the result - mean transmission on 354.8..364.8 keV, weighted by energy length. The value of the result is 0.965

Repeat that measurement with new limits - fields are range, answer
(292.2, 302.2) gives 1.02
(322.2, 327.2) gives 1.16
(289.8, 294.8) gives 1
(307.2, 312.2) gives 1.15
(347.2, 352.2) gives 0.999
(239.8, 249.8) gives 0.865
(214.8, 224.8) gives 1.07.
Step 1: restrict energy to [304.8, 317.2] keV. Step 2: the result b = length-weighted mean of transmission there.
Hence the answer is 1.17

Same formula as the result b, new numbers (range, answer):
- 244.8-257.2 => 0.993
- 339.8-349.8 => 1.02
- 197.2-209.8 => 1.28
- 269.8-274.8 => 0.925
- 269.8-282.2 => 0.947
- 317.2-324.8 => 1.22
